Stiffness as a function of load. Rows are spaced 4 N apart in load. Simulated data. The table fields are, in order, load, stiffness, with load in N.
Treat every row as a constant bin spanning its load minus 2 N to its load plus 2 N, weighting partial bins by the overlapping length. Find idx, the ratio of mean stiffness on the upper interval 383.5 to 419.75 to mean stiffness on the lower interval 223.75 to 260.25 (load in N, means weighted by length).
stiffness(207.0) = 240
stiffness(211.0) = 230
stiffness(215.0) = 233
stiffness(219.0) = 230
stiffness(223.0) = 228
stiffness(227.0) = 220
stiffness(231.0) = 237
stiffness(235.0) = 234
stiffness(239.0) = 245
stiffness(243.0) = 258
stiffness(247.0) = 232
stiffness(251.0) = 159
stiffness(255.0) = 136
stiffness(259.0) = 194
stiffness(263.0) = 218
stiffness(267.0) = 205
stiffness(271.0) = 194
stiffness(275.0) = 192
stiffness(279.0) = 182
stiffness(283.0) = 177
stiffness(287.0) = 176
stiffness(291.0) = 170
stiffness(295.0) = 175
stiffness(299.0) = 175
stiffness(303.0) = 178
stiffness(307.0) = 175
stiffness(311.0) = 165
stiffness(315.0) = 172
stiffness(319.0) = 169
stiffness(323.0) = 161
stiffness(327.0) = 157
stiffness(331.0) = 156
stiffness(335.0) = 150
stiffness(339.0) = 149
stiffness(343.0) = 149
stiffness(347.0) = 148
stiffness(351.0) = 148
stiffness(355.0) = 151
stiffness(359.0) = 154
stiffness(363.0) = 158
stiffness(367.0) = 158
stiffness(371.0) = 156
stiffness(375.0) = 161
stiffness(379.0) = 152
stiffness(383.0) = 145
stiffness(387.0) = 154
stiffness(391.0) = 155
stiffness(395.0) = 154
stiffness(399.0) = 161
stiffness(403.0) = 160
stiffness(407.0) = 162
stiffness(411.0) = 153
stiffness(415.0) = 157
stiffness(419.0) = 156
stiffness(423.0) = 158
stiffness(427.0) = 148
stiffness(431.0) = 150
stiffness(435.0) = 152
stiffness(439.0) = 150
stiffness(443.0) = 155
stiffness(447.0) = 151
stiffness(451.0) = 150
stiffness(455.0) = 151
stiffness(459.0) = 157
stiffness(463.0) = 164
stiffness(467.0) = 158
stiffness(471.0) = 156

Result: 0.73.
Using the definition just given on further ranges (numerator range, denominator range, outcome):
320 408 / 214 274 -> 0.72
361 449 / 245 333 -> 0.87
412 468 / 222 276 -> 0.73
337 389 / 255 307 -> 0.83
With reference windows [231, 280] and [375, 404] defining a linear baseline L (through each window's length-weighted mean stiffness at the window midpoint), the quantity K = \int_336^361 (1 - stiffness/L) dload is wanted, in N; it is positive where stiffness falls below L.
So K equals 3.00 N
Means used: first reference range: 206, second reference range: 155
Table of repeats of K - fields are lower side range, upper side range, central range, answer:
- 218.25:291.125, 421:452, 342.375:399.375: 5.8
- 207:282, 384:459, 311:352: 6.1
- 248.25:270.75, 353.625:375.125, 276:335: 0.7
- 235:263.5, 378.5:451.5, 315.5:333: 2.1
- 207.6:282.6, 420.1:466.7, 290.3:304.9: 1.6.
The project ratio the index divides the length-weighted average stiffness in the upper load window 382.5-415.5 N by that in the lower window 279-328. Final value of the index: 0.9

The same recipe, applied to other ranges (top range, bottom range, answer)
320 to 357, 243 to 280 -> 0.79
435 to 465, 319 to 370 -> 1.00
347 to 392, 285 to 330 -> 0.90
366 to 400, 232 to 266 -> 0.74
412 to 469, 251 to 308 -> 0.85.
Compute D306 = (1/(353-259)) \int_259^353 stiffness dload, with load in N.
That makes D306 172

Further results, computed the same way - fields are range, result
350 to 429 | 155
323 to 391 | 153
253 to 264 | 179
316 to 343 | 157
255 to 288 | 189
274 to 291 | 180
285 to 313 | 173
